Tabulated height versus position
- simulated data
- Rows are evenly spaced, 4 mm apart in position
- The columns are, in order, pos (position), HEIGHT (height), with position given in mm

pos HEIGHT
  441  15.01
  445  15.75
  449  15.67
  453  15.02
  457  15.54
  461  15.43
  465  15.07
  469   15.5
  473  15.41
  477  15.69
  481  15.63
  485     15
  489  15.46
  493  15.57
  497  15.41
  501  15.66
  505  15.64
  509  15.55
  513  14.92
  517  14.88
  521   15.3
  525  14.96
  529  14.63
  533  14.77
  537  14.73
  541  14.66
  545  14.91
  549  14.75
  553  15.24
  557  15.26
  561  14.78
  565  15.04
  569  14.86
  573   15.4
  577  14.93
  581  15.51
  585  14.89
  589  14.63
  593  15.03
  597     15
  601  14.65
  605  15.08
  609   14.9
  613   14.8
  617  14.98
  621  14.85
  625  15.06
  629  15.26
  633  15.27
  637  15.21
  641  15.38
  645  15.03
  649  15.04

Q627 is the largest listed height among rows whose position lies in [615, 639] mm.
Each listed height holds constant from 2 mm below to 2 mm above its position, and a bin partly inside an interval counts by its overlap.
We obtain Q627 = 15.27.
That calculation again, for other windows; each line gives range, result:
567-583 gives 15.51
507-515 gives 15.55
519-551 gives 15.3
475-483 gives 15.69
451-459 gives 15.54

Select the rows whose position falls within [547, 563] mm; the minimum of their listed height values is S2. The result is 14.75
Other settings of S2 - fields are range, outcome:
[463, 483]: 15.07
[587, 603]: 14.63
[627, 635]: 15.26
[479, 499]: 15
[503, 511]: 15.55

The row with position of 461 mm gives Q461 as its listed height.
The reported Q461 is 15.43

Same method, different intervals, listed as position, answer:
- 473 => 15.41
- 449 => 15.67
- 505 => 15.64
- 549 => 14.75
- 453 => 15.02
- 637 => 15.21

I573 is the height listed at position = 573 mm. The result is 15.4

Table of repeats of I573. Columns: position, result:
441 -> 15.01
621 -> 14.85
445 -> 15.75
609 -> 14.9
